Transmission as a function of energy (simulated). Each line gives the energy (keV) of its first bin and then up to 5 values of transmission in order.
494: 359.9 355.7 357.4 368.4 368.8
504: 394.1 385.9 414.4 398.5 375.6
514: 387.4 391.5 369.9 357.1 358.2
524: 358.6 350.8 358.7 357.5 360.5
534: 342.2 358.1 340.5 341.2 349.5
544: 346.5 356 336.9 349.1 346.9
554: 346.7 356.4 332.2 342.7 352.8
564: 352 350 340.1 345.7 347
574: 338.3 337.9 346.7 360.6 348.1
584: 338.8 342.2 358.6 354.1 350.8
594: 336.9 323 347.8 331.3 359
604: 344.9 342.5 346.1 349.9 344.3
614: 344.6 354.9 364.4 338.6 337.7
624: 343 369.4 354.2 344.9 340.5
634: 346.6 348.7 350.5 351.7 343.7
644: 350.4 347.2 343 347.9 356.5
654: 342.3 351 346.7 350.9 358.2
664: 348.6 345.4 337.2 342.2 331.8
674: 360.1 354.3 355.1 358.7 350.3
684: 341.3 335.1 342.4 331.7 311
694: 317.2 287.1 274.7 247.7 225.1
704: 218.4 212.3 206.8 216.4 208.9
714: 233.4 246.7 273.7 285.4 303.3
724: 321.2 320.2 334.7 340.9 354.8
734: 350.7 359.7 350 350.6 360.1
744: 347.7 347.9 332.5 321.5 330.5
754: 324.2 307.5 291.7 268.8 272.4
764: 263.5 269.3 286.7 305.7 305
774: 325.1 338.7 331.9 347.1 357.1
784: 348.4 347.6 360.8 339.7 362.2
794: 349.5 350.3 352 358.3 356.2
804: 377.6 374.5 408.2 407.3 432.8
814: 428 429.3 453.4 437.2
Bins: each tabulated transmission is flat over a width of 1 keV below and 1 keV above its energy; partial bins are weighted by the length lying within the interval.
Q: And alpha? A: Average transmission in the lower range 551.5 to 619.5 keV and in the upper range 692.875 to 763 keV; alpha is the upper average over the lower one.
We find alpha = 0.85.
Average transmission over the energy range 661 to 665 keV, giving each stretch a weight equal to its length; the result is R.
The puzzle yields 353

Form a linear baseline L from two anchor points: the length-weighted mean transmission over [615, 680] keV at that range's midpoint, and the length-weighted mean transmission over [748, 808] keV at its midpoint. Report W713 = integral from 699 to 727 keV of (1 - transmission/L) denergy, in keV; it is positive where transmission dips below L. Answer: 7.24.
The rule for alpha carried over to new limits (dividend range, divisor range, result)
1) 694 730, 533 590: 0.76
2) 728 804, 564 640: 0.96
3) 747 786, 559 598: 0.91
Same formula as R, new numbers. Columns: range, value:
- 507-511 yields 406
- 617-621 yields 352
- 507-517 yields 393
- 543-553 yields 347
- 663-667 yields 347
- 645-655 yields 347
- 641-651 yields 346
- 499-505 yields 377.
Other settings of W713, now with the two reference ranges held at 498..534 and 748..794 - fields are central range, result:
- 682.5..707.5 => 3.6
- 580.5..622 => 1.0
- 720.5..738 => -0.4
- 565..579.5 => 0.7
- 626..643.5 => -0.1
